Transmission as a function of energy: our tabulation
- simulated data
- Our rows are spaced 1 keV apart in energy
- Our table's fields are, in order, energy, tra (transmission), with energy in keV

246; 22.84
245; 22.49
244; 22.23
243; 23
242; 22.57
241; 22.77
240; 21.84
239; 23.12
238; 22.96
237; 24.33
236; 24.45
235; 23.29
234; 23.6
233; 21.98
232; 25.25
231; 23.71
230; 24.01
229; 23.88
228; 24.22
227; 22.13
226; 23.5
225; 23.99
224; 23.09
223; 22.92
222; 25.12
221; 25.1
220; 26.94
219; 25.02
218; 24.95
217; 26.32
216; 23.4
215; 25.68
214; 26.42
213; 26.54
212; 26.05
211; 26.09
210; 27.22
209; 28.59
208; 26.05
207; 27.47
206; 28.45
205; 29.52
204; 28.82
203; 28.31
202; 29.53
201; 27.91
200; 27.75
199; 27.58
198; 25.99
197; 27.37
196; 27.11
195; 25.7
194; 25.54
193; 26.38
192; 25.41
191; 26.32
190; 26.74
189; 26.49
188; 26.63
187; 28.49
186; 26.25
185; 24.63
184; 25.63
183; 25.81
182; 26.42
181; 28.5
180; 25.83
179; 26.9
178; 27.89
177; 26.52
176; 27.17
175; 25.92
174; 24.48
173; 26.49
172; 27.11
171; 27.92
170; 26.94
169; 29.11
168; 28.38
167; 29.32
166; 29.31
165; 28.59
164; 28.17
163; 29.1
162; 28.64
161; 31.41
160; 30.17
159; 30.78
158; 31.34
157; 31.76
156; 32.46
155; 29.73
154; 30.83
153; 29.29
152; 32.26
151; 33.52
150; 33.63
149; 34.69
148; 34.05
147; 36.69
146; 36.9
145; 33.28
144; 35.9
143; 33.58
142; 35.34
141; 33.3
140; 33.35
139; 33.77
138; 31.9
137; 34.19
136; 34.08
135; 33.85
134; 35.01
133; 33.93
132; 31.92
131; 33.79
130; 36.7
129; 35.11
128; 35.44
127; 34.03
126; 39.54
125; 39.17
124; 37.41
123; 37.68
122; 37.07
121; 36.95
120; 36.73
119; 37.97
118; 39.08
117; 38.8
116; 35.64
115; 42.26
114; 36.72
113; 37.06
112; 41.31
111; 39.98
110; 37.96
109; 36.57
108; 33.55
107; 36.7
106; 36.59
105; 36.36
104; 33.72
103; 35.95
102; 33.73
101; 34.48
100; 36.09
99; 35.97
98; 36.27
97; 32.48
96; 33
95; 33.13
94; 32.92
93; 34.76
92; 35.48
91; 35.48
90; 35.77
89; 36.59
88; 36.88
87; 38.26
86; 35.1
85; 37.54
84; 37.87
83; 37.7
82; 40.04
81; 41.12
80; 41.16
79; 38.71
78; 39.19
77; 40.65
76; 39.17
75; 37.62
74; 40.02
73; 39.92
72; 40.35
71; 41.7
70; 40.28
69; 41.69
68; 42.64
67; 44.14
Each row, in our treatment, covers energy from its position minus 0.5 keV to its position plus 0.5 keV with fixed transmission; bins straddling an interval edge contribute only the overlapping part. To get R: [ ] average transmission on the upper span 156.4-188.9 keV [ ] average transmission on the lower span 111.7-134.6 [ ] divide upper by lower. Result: 0.8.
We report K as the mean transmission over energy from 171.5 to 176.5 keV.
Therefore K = 26.2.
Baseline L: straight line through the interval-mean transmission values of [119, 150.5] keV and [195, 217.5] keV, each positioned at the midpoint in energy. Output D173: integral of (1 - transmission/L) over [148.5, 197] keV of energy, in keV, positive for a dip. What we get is 4.2 keV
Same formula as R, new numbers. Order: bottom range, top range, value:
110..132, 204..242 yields 0.66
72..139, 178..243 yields 0.70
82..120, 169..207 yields 0.74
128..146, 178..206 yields 0.79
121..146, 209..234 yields 0.71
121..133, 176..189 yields 0.74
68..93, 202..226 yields 0.68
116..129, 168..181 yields 0.72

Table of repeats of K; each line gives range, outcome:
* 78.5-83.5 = 39.7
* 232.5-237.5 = 23.5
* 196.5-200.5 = 27.2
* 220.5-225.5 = 24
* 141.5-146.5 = 35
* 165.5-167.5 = 29.3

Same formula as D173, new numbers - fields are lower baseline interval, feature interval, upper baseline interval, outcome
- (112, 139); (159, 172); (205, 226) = 1.11 keV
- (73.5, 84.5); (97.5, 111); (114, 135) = 0.72 keV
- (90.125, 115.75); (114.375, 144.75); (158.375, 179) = -2.74 keV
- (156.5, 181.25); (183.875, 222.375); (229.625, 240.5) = -1.30 keV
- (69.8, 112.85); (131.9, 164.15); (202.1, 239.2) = -0.81 keV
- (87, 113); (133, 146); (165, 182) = -1.18 keV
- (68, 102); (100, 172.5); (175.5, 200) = -4.39 keV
